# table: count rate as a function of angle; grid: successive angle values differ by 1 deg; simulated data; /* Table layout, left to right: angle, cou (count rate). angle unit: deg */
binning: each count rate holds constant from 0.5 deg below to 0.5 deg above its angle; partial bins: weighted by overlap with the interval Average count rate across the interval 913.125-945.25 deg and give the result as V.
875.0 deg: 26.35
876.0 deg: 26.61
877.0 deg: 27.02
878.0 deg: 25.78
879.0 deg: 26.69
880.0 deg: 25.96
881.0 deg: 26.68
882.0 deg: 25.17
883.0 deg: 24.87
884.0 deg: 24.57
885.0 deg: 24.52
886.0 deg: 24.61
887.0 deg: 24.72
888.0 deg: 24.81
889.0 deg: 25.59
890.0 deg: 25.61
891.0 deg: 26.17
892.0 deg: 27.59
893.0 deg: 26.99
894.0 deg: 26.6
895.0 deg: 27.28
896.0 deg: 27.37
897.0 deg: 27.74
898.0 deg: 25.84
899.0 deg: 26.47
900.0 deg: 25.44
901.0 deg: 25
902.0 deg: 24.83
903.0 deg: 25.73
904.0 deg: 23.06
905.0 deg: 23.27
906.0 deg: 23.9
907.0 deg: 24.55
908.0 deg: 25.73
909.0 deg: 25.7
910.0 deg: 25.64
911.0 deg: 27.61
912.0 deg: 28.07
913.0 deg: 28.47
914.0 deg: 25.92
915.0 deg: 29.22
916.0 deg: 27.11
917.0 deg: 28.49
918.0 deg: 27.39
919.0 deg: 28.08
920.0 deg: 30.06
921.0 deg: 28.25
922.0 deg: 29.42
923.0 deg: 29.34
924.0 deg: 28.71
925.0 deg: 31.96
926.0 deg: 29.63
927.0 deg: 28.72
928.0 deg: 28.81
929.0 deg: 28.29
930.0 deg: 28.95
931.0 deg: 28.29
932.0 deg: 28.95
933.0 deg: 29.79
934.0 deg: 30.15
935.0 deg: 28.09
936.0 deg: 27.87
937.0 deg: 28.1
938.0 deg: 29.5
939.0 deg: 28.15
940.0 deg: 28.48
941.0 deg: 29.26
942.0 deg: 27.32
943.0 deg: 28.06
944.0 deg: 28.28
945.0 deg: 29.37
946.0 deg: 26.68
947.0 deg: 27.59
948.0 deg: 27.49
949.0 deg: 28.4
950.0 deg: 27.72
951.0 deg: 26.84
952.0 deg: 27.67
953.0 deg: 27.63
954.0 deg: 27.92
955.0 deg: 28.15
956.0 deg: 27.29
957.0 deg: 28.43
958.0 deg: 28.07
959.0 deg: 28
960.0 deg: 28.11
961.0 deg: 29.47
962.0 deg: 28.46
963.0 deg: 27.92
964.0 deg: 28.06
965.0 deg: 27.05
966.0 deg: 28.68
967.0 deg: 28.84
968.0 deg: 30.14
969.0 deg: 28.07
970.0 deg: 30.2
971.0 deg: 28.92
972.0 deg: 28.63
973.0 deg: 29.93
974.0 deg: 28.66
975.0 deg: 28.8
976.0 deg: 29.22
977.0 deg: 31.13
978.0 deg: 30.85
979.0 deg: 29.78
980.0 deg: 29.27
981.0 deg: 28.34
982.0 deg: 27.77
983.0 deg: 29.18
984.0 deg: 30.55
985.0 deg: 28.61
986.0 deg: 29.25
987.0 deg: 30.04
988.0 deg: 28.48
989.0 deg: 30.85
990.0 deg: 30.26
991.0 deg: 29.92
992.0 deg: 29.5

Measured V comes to 28.7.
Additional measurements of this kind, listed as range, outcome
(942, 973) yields 28.2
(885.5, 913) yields 25.8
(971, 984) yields 29.3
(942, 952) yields 27.8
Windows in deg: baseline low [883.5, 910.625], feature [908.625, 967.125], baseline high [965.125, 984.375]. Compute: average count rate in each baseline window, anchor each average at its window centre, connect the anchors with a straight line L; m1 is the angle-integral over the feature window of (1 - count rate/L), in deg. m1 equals -1.7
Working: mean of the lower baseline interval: 25.5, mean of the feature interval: 28.3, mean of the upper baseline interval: 29.3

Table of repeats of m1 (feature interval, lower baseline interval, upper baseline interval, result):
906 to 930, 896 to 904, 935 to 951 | -1.1 deg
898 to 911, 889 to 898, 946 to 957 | 0.9 deg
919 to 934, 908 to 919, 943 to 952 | -0.9 deg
